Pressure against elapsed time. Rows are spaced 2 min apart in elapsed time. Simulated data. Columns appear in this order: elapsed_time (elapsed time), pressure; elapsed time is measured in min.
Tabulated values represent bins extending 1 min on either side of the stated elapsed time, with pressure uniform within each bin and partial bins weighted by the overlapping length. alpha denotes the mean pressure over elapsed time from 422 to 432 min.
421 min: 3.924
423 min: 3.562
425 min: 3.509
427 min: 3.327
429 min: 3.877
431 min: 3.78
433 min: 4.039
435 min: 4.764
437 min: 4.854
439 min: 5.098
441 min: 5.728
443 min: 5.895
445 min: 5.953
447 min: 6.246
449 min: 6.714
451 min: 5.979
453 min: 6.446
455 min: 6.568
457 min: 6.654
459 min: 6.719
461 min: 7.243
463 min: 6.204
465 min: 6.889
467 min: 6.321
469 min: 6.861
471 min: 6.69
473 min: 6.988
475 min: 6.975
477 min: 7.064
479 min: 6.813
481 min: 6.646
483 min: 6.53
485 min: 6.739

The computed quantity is 3.61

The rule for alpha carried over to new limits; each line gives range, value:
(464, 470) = 6.69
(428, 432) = 3.83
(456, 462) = 6.87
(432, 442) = 4.9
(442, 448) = 6.03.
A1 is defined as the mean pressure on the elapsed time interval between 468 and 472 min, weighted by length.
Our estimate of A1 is 6.78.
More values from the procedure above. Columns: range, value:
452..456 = 6.51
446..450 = 6.48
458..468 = 6.68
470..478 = 6.93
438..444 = 5.57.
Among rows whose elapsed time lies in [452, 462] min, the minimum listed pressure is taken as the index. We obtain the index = 6.446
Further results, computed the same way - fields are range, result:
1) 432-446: 4.039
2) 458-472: 6.204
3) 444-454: 5.953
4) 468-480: 6.69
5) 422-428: 3.327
